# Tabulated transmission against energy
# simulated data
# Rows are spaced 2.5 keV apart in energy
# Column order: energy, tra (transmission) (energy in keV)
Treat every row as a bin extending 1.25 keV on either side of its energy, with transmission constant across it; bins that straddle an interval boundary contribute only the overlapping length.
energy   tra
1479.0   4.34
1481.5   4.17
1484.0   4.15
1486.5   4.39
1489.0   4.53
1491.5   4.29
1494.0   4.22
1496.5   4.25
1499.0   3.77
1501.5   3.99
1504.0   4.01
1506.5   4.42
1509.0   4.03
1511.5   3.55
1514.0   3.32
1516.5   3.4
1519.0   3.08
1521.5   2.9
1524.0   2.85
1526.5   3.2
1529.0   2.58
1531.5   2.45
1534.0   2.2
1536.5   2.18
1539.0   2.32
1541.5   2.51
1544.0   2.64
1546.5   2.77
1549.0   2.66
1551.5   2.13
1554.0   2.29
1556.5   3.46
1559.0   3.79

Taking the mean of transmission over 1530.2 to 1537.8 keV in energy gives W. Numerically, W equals 2.28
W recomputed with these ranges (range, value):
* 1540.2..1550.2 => 2.64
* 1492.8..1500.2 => 4.08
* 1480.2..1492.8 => 4.31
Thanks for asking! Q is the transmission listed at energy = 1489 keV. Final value 4.53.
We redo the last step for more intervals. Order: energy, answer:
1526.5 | 3.2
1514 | 3.32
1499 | 3.77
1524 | 2.85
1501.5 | 3.99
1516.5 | 3.4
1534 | 2.2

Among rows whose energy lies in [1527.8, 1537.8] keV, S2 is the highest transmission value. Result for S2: 2.58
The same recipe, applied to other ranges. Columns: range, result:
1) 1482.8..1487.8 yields 4.39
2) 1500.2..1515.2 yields 4.42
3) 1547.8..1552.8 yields 2.66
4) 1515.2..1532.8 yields 3.4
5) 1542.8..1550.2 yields 2.77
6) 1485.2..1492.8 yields 4.53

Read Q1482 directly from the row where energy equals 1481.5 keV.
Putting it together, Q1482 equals 4.17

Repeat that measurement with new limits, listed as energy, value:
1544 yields 2.64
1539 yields 2.32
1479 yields 4.34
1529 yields 2.58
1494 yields 4.22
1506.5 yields 4.42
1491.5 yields 4.29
